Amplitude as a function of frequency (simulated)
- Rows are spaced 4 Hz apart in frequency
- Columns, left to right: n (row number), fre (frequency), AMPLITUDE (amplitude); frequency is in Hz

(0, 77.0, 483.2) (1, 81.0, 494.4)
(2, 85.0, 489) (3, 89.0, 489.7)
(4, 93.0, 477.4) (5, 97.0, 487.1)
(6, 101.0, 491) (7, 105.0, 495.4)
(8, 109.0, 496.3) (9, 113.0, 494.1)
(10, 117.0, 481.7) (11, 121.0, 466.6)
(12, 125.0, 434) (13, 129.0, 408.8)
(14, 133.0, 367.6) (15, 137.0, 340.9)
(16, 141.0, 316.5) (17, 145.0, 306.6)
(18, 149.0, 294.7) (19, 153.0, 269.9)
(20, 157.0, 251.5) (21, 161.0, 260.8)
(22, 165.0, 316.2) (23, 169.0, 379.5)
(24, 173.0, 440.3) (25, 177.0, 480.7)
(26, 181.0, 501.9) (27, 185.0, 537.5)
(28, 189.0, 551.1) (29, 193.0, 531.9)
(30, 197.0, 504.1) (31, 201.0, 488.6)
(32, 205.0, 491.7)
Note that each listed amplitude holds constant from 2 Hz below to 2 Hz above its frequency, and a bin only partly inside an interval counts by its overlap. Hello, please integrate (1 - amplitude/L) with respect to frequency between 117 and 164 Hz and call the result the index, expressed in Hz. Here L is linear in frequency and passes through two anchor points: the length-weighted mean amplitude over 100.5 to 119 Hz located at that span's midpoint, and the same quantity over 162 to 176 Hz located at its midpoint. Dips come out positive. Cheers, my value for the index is 10.0 Hz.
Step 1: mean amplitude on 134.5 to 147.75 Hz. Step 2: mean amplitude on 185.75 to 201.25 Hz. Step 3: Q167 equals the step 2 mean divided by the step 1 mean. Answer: 1.63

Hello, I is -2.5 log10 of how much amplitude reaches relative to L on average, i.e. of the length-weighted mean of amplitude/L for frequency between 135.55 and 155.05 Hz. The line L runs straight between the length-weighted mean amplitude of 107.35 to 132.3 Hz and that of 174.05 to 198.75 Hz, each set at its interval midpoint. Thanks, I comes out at 0.49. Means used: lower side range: 458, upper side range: 515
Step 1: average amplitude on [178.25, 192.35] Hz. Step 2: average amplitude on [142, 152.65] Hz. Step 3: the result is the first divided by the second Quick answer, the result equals 1.77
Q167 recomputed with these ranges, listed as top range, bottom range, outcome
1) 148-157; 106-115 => 0.55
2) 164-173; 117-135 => 0.87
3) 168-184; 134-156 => 1.50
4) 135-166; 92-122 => 0.60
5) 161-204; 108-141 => 1.09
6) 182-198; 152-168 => 1.89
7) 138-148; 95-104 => 0.64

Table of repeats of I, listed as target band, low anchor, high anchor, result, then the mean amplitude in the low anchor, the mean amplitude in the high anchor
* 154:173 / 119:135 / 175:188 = 0.462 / 419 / 510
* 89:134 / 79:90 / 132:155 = -0.144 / 491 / 314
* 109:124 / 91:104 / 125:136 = -0.114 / 486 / 392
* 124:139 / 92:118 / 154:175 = 0.090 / 490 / 327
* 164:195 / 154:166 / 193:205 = -0.215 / 272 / 502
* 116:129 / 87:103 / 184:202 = 0.104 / 486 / 524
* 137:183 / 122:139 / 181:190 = 0.334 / 392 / 534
